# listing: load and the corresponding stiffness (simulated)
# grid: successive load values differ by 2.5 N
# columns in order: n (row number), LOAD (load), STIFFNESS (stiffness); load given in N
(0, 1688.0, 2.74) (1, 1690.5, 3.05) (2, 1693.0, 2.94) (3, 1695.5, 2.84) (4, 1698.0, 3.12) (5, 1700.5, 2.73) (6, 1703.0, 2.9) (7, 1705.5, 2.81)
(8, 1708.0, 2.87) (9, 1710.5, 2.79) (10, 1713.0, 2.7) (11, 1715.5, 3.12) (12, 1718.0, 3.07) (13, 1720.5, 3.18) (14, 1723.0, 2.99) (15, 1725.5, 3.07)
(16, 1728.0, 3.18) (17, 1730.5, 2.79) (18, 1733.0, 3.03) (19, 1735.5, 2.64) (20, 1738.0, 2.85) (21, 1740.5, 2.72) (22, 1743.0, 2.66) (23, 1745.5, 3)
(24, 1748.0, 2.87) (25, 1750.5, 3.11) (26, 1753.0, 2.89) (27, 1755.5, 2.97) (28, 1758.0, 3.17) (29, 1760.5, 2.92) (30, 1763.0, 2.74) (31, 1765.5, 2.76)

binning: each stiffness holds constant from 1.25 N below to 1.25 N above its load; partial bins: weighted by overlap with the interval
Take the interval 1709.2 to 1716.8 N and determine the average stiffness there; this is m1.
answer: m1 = 2.87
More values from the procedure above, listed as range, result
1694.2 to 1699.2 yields 2.98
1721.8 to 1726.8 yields 3.03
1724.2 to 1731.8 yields 3.01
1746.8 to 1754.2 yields 2.96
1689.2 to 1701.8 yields 2.94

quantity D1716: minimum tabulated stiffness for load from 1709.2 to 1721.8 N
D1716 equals 2.7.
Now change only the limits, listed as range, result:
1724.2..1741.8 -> 2.64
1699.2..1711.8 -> 2.73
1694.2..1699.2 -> 2.84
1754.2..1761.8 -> 2.92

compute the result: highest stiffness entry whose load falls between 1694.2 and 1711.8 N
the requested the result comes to 3.12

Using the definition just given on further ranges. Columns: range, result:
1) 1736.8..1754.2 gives 3.11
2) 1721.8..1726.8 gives 3.07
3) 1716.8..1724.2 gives 3.18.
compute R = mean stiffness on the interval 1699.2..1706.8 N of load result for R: 2.82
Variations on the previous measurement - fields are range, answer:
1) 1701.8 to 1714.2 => 2.81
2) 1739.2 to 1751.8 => 2.87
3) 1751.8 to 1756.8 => 2.93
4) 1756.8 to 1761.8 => 3.04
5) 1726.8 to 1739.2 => 2.9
